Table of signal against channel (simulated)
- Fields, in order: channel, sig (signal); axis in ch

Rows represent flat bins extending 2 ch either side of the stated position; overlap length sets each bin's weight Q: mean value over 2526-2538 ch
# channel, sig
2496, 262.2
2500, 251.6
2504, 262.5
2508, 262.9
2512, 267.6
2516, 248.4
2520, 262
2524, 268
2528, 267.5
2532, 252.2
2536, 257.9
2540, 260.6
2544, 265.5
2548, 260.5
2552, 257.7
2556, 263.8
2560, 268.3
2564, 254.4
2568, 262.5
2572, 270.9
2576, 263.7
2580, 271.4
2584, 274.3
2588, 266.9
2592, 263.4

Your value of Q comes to 259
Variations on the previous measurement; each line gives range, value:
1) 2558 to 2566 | 261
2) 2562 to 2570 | 258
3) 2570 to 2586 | 270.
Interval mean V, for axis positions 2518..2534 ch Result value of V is 262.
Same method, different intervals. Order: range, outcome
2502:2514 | 264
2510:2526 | 262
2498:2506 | 257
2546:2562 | 263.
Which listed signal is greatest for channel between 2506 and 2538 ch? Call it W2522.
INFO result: 268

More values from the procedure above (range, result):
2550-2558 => 263.8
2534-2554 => 265.5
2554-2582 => 271.4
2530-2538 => 257.9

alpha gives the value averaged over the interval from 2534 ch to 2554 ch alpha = 260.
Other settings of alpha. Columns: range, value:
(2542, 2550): 263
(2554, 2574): 264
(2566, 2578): 266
